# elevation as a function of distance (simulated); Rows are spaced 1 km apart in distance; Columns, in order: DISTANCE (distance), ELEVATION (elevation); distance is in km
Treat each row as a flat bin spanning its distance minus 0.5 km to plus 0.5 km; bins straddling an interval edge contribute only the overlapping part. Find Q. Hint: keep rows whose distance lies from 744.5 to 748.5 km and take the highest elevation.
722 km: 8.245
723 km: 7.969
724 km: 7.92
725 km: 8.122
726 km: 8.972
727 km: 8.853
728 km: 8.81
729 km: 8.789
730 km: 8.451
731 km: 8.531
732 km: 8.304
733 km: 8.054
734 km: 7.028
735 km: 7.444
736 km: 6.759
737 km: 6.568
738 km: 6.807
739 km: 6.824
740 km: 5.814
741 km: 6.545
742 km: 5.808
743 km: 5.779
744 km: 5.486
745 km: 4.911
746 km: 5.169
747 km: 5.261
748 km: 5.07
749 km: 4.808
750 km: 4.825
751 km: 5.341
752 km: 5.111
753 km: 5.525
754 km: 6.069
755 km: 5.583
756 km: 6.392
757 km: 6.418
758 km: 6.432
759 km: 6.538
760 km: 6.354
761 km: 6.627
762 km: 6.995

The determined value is 5.261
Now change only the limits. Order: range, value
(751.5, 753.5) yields 5.525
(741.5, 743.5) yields 5.808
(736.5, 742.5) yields 6.824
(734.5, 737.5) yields 7.444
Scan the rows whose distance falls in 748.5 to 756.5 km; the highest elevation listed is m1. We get 6.392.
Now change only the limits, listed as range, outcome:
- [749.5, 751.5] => 5.341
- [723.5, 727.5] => 8.972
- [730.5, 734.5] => 8.531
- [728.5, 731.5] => 8.789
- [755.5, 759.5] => 6.538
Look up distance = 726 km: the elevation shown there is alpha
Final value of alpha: 8.972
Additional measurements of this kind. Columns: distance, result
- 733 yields 8.054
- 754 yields 6.069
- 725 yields 8.122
